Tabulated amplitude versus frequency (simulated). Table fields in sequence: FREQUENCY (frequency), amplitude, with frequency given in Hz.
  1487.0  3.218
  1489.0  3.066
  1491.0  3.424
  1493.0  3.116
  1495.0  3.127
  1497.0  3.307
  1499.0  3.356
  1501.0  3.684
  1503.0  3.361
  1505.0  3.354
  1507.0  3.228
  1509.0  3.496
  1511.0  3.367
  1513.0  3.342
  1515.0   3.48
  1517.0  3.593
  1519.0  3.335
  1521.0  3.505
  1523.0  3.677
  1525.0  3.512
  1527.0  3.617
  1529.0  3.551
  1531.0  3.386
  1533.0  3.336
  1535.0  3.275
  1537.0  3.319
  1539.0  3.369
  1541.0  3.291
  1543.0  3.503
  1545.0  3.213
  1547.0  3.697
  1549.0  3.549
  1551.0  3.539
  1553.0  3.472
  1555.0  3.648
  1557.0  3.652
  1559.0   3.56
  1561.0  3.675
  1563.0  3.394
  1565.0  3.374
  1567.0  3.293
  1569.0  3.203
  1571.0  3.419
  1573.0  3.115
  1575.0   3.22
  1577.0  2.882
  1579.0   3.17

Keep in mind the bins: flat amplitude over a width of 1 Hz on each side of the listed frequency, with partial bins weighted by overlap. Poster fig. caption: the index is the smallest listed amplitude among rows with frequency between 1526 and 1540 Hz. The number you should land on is 3.275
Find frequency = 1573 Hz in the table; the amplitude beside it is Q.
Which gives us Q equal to 3.115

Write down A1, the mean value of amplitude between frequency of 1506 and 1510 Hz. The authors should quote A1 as 3.36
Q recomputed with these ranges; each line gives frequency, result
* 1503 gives 3.361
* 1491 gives 3.424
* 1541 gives 3.291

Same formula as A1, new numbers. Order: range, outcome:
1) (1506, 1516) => 3.38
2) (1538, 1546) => 3.34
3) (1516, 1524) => 3.53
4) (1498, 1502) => 3.52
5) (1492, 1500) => 3.23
